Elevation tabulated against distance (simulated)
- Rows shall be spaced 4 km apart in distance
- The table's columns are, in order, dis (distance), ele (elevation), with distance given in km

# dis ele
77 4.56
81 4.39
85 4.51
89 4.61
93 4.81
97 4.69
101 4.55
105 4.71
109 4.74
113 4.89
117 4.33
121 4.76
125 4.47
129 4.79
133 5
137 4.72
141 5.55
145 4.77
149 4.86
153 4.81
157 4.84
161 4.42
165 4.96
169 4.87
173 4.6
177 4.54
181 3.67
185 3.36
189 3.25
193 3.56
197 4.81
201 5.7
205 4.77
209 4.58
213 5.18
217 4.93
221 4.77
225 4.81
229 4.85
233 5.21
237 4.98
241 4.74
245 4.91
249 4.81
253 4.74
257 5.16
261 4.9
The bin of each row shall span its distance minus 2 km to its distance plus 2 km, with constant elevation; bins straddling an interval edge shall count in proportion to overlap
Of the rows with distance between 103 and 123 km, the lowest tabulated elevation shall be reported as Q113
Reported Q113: 4.33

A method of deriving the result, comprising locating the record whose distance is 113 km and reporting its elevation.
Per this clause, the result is 4.89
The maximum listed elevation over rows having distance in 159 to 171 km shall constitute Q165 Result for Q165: 4.96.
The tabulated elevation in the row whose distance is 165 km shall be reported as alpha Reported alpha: 4.96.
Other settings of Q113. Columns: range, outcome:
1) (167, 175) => 4.6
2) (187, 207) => 3.25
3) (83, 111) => 4.51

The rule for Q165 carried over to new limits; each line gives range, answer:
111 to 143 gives 5.55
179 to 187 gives 3.67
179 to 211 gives 5.7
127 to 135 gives 5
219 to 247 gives 5.21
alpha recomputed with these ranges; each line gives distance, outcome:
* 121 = 4.76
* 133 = 5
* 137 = 4.72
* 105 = 4.71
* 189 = 3.25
